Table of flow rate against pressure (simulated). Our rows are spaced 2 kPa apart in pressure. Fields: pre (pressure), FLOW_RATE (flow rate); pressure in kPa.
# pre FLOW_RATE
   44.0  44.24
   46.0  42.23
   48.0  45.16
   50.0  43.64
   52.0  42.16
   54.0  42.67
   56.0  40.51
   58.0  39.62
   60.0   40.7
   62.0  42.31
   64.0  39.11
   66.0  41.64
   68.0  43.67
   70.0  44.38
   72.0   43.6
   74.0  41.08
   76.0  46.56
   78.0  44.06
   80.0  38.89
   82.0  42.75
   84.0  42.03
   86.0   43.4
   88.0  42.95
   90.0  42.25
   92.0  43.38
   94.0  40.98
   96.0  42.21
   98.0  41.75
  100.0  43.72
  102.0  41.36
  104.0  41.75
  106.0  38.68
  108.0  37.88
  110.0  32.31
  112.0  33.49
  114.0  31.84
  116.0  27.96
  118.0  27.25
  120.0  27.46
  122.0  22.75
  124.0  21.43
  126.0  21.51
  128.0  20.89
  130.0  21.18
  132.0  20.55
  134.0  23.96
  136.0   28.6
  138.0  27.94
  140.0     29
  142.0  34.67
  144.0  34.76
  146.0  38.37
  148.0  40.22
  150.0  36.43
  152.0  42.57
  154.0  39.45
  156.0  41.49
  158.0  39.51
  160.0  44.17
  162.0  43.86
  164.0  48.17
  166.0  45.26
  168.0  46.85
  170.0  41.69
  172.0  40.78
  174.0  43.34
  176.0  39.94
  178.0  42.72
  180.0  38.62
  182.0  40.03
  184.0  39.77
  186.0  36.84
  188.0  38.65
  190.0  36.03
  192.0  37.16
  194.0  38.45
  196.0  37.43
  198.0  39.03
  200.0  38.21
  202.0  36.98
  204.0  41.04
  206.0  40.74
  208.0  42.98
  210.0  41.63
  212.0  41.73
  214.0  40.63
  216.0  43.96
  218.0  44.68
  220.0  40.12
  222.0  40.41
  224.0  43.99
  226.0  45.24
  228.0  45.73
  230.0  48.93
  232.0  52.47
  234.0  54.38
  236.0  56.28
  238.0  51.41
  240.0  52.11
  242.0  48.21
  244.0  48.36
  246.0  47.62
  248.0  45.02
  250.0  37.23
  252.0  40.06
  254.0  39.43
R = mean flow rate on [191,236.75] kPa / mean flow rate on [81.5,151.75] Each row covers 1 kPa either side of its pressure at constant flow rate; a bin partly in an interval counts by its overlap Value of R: 1.3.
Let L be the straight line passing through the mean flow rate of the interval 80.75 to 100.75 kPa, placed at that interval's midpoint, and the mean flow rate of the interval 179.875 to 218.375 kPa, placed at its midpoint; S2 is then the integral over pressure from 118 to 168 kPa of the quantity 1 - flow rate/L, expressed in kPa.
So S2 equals 9.5 kPa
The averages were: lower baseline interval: 42.5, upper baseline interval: 39.7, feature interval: 33.2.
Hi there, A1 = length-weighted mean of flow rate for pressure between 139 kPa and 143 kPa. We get 31.8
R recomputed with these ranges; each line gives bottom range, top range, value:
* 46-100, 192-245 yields 1.04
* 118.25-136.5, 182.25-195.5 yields 1.64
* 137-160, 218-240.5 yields 1.30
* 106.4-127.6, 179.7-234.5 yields 1.46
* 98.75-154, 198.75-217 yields 1.29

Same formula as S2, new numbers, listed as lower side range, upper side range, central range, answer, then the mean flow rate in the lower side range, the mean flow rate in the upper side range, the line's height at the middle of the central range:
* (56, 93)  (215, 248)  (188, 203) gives 2.8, 42.3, 47.7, 46.4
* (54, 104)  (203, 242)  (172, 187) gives 1.5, 42.2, 45.8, 44.7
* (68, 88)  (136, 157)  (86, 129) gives 6.0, 43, 36.1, 40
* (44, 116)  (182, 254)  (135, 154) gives 3.2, 41.1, 43.1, 42.1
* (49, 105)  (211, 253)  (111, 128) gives 6.6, 42.3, 46.1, 43.3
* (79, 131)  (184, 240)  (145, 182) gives -2.3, 35.1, 42.9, 39.4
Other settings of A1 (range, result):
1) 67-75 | 43.2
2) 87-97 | 42.4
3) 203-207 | 40.9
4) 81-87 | 42.7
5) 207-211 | 42.3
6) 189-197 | 37.3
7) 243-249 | 47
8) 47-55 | 43.4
